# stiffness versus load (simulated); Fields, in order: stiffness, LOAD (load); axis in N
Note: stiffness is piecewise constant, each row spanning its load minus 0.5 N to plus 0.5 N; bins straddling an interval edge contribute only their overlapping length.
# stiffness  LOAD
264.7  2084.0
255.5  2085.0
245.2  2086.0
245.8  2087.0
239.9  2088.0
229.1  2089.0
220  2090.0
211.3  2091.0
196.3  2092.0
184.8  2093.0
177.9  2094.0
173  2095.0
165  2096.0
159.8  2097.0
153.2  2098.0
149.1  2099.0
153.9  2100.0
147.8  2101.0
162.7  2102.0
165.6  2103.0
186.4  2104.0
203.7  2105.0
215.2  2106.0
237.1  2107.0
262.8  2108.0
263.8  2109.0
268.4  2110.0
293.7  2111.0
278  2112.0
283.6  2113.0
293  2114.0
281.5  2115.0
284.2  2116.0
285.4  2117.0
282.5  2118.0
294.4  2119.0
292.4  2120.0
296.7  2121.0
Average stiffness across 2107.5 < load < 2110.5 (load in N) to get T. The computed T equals 265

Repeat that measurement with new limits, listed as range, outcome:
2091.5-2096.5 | 179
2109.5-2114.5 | 283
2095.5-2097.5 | 162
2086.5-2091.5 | 229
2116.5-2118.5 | 284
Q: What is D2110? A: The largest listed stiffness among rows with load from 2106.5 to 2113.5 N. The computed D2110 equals 293.7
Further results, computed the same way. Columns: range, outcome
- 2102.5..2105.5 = 203.7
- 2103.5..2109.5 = 263.8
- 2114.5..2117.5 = 285.4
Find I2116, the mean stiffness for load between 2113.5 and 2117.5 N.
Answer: 286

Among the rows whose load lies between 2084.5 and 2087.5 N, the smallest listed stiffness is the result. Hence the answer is 245.2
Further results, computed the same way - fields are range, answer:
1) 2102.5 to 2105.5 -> 165.6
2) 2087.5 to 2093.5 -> 184.8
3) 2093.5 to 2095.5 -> 173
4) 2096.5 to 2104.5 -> 147.8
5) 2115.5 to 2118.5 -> 282.5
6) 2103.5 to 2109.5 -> 186.4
